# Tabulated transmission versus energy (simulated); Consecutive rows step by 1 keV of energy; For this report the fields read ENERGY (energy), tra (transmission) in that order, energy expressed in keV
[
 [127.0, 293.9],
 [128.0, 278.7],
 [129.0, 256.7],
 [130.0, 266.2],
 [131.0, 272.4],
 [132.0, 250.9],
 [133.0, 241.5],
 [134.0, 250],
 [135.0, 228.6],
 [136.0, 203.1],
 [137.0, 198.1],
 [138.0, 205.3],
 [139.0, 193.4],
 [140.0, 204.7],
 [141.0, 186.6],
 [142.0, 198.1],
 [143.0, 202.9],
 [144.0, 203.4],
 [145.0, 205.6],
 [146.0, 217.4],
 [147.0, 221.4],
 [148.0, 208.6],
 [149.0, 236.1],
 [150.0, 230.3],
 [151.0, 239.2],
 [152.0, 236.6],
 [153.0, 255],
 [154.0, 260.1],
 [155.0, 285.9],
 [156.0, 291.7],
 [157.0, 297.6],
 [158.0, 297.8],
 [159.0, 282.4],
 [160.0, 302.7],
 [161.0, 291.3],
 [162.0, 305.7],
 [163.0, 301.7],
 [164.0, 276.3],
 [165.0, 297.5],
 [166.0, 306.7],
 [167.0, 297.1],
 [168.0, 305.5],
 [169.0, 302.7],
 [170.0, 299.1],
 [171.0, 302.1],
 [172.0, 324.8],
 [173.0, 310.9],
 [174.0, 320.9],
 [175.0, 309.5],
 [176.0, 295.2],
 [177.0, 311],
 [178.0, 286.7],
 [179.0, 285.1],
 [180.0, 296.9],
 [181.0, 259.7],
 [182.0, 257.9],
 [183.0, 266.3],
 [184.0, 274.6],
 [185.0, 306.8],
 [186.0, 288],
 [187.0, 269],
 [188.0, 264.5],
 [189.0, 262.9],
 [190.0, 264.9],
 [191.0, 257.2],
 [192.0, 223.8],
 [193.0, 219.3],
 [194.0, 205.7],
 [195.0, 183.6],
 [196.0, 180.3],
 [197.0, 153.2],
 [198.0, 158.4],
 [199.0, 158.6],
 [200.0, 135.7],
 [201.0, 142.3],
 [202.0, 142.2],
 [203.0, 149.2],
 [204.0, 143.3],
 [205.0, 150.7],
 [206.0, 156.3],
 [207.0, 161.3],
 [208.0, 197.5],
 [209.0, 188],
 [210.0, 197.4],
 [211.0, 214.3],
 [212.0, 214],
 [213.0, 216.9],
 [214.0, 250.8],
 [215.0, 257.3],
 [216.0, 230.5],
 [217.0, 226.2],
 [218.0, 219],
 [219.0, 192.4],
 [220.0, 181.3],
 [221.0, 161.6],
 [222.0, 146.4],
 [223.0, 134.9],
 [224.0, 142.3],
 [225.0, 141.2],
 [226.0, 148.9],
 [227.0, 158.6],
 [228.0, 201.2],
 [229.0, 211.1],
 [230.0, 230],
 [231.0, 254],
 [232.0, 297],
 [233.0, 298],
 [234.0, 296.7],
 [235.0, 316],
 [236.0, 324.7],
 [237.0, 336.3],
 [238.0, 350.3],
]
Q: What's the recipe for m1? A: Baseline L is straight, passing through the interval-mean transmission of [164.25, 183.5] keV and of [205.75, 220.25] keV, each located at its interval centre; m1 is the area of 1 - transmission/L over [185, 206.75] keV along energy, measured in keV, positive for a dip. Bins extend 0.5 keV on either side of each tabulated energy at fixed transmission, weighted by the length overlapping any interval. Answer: 4.5 keV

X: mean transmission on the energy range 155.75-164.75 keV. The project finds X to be 294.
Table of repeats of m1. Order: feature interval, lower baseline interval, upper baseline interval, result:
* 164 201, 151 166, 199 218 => -3.3 keV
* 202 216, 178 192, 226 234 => 3.3 keV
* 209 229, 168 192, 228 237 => 6.3 keV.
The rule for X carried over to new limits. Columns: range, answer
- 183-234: 205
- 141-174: 268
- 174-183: 288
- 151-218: 248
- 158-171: 298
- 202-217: 194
